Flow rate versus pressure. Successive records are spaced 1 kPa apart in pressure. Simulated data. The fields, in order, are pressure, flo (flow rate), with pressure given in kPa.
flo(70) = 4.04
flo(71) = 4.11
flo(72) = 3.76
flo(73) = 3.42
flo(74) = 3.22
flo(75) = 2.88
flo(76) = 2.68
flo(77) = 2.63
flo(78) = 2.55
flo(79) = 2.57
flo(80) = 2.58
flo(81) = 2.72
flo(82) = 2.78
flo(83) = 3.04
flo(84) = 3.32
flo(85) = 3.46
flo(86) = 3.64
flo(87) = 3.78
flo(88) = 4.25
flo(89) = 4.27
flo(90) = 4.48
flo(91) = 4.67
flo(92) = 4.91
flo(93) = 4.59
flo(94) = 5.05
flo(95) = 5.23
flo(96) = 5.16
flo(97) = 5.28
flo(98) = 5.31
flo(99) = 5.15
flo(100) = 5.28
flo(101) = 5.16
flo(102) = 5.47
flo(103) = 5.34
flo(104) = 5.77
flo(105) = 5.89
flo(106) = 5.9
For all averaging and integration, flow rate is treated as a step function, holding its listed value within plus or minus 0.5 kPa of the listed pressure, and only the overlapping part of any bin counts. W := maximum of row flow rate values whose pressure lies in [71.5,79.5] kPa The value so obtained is 3.76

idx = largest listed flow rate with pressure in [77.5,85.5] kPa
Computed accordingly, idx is 3.46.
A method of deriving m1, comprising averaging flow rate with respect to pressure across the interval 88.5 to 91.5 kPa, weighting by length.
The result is 4.47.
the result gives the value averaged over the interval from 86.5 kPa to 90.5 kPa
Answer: 4.2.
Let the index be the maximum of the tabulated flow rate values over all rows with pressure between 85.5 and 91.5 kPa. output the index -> 4.67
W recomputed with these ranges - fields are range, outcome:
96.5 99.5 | 5.31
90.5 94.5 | 5.05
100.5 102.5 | 5.47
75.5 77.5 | 2.68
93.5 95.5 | 5.23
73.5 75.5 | 3.22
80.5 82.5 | 2.78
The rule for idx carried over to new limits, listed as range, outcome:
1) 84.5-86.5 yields 3.64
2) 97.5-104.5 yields 5.77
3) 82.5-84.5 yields 3.32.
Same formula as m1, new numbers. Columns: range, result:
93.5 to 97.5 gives 5.18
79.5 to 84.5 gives 2.89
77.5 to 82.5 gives 2.64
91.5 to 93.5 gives 4.75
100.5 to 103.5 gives 5.32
